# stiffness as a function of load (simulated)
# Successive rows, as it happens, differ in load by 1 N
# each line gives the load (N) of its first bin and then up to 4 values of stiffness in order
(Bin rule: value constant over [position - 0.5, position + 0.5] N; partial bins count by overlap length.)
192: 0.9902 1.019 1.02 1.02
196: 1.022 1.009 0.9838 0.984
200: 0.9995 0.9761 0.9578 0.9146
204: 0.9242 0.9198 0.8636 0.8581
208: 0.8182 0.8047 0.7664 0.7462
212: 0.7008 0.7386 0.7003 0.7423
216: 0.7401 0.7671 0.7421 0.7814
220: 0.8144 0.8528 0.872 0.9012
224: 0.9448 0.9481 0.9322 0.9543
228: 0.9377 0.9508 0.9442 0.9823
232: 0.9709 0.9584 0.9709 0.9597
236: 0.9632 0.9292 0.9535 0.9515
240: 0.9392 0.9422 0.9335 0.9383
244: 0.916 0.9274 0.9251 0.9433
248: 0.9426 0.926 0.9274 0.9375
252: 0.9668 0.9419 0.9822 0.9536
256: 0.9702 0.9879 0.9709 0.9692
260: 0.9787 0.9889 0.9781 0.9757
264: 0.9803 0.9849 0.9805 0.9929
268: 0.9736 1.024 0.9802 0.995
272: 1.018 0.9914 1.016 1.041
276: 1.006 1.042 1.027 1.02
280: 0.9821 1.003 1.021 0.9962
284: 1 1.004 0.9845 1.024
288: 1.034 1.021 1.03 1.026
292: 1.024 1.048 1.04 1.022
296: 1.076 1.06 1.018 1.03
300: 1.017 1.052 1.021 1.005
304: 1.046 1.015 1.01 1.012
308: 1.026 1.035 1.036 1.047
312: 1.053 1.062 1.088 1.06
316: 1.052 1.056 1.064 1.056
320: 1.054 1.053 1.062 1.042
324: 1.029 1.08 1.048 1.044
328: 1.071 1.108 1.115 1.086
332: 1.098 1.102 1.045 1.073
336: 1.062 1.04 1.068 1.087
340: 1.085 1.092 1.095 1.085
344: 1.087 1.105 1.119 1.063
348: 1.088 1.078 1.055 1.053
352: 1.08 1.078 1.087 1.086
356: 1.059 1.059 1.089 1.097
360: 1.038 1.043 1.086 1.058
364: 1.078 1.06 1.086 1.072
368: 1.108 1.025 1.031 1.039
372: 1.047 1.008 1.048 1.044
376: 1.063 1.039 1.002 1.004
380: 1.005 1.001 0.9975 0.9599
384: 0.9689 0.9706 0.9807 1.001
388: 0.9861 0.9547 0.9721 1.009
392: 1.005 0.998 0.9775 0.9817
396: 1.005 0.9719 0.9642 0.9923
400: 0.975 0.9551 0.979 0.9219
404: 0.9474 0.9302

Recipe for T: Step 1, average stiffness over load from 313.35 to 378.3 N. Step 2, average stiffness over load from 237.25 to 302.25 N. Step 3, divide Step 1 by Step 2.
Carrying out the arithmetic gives 1.08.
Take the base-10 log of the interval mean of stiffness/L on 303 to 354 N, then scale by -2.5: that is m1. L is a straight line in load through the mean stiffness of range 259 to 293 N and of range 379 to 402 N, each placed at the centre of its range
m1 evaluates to -0.07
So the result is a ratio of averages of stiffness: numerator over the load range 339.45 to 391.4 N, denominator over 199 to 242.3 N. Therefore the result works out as 1.2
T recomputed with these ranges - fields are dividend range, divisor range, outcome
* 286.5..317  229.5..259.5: 1.09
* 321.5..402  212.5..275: 1.12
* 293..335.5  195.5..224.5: 1.23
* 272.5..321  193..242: 1.15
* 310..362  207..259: 1.19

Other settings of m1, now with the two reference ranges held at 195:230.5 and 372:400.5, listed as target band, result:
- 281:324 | -0.11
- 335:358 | -0.12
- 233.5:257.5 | -0.06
